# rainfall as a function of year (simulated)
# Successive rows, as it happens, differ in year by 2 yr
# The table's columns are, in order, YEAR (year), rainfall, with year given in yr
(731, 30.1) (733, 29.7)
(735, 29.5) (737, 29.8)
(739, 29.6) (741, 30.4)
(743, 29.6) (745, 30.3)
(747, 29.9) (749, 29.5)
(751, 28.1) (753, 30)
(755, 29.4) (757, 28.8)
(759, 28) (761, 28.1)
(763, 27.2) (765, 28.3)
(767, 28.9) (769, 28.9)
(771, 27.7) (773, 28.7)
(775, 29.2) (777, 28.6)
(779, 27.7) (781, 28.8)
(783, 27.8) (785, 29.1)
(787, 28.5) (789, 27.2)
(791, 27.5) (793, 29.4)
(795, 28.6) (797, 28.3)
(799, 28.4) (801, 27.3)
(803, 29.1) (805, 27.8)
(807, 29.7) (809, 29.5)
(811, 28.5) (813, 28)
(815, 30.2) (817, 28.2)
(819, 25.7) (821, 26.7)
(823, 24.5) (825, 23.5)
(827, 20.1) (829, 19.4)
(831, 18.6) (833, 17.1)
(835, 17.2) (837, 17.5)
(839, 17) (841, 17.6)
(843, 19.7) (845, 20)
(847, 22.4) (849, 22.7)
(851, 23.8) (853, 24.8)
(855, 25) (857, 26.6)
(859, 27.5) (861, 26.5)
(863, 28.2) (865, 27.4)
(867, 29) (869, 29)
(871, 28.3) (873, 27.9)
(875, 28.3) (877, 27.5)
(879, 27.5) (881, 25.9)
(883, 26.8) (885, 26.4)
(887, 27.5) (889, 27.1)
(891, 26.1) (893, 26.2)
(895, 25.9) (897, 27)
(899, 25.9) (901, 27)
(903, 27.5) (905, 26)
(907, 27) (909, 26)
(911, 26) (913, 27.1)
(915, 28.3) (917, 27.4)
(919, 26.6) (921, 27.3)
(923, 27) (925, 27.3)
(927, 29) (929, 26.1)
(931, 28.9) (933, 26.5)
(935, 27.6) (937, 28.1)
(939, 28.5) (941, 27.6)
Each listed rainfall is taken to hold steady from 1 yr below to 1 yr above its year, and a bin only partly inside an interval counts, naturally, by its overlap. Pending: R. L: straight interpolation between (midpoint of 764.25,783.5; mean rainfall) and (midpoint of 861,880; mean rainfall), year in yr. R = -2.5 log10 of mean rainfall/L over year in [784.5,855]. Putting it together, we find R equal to 0.15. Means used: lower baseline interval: 28.5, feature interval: 24.6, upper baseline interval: 28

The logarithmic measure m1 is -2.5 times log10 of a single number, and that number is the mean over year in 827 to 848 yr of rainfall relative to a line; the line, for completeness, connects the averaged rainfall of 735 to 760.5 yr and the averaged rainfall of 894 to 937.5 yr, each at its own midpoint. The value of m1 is 0.44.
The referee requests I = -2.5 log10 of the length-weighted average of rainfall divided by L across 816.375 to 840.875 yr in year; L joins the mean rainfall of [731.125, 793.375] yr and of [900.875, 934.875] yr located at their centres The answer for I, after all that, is 0.315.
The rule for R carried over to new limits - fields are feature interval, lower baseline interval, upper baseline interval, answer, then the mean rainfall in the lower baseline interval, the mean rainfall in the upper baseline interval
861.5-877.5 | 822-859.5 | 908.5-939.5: -0.20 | 21.2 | 27.4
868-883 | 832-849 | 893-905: -0.18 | 18.8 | 26.6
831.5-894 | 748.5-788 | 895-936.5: 0.12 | 28.6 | 27.1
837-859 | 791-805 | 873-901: 0.24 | 28.4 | 26.8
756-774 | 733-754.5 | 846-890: 0.03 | 29.7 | 26.6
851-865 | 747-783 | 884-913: 0.04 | 28.6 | 26.6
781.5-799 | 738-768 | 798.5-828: -0.02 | 29.1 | 27.1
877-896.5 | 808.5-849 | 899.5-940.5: -0.05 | 22.5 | 27.2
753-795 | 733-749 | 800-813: 0.03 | 29.8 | 28.6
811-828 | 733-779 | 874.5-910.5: 0.08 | 29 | 26.7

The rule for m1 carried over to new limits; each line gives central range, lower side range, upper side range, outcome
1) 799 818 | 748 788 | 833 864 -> -0.13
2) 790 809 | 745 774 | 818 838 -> -0.18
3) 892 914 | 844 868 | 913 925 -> 0.01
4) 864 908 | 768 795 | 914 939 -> 0.03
